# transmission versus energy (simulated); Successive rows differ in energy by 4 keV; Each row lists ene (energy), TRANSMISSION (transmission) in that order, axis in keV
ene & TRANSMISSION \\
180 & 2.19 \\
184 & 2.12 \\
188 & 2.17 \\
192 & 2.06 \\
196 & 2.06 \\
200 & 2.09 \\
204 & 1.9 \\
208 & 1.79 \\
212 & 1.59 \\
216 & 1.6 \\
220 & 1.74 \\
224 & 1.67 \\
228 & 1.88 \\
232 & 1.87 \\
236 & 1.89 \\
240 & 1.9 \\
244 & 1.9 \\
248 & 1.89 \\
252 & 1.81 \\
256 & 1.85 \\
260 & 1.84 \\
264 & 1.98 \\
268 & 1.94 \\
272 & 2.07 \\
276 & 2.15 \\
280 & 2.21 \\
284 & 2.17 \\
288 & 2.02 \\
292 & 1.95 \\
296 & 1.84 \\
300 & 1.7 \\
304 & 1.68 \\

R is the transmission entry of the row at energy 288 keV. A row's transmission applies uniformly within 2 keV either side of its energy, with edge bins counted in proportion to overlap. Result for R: 2.02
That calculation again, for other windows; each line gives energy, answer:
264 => 1.98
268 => 1.94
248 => 1.89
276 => 2.15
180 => 2.19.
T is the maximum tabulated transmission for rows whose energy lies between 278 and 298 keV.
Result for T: 2.21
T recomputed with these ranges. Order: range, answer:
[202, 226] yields 1.9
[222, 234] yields 1.88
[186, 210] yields 2.17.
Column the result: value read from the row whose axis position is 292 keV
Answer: 1.95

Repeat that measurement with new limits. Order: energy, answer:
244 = 1.9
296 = 1.84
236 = 1.89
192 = 2.06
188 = 2.17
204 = 1.9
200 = 2.09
